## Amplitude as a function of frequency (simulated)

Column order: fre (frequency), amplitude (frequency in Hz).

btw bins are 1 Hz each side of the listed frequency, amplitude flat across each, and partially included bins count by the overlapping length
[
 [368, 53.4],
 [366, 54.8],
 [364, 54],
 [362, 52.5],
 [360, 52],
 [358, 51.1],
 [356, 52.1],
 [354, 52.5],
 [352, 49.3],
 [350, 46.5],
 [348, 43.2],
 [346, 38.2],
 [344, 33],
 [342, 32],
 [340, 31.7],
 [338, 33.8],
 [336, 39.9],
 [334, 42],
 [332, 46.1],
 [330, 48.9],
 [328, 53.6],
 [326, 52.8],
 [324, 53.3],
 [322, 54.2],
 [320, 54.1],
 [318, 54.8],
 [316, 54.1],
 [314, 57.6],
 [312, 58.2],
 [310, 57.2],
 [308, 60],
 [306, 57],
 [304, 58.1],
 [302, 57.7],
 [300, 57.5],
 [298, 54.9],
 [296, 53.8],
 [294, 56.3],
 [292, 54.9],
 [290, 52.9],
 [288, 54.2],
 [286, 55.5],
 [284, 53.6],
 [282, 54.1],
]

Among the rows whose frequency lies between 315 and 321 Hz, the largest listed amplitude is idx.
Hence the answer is 54.8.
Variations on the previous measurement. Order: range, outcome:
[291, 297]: 56.3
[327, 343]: 53.6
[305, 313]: 60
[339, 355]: 52.5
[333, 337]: 42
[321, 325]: 54.2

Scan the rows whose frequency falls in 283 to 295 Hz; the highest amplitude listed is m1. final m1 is 56.3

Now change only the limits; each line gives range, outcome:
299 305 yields 58.1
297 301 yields 57.5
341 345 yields 33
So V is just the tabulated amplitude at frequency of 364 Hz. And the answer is 54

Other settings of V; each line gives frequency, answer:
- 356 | 52.1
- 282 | 54.1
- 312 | 58.2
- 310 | 57.2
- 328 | 53.6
